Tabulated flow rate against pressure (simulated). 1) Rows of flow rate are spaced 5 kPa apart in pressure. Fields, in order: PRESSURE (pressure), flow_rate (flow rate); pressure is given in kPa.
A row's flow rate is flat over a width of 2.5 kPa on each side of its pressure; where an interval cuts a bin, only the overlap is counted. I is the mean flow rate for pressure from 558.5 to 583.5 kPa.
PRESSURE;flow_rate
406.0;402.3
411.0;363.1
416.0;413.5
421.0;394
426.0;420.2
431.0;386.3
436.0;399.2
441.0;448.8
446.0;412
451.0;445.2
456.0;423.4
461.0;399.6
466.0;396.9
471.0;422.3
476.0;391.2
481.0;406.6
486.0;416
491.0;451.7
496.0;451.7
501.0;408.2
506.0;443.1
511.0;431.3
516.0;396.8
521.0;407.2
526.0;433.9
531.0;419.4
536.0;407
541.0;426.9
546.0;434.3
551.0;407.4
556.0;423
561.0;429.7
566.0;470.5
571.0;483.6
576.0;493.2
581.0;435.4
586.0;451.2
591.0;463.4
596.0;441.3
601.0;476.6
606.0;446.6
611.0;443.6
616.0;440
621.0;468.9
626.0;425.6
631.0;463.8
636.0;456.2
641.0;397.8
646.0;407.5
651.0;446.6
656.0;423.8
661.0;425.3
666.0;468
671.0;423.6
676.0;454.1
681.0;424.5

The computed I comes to 462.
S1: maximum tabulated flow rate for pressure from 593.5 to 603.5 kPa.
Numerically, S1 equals 476.6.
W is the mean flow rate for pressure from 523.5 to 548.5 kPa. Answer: 424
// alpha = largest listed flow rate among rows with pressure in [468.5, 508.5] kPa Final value 451.7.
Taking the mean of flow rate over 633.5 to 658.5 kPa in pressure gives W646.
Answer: 426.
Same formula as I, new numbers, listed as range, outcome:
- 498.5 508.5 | 426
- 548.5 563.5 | 420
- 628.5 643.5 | 439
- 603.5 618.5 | 443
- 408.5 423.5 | 390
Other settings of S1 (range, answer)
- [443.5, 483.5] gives 445.2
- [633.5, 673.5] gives 468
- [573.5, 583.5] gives 493.2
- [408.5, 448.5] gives 448.8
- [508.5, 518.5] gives 431.3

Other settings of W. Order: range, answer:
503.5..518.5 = 424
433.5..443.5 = 424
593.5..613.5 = 452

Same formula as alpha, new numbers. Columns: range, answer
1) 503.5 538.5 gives 443.1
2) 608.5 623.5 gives 468.9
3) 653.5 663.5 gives 425.3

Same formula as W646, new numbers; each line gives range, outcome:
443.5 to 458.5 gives 427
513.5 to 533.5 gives 414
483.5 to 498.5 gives 440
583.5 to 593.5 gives 457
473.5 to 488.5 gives 405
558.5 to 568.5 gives 450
